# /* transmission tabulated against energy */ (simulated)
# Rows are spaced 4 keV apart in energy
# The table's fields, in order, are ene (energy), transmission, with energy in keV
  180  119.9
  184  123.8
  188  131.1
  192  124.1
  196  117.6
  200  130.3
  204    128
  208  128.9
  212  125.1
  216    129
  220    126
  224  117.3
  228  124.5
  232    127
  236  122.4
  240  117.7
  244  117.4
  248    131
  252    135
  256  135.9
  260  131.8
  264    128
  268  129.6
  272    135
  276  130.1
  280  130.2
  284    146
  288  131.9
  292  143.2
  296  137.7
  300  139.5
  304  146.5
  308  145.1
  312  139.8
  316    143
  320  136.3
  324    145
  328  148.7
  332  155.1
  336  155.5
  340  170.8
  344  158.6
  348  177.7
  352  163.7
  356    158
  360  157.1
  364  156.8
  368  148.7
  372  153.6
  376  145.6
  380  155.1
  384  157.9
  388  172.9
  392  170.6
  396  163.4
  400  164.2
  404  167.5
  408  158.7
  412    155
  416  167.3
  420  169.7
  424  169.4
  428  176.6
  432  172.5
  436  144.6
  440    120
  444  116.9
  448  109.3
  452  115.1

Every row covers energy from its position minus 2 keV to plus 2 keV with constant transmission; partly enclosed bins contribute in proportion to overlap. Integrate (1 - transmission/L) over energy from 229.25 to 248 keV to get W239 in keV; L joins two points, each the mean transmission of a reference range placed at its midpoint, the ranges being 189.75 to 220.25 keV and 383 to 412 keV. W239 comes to 1.5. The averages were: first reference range 126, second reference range 165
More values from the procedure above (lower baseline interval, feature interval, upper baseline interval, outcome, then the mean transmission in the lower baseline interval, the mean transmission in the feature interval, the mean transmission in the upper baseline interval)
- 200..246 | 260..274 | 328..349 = 0.7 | 124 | 131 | 161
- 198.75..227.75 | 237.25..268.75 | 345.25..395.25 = 1.5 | 126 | 128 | 160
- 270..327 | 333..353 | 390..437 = -2.1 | 139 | 165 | 165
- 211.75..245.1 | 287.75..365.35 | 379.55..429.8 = -2.2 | 123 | 151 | 166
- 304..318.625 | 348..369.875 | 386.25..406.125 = -0.3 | 143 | 159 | 168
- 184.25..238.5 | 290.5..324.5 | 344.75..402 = 1.0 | 125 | 142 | 160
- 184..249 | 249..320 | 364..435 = 1.0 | 125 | 137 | 162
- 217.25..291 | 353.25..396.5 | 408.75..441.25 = -2.0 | 129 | 158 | 160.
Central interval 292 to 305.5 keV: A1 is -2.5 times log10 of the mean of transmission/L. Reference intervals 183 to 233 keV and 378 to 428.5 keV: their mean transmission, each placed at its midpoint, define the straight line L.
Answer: 0.02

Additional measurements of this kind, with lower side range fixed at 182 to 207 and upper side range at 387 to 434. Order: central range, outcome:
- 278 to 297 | 0.05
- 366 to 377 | 0.07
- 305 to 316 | 0.04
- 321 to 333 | 0.02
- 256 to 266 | 0.06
